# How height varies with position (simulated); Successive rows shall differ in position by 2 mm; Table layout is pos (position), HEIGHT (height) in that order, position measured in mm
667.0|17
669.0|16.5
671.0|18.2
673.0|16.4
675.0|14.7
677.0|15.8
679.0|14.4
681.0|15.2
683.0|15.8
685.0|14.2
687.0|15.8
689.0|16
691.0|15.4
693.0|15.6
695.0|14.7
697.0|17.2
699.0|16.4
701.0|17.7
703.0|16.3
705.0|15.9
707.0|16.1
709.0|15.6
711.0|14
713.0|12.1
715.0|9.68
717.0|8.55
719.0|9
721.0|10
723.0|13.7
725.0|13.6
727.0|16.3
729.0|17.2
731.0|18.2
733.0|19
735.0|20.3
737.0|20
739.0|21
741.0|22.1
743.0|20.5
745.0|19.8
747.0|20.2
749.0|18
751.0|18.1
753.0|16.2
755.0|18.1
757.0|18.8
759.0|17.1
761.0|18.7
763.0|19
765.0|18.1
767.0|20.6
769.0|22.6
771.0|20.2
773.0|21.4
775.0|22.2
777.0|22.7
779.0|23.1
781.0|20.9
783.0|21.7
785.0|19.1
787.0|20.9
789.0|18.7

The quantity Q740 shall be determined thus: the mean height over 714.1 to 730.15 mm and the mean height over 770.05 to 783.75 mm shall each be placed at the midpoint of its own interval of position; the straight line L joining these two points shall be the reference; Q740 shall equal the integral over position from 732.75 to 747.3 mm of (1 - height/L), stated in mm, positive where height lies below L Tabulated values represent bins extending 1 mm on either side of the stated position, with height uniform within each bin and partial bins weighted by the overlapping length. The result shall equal -4.79 mm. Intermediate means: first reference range 12.3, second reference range 21.7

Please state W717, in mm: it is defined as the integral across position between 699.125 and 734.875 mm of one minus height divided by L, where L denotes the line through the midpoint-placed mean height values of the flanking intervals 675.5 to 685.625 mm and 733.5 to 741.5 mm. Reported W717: 7.9 mm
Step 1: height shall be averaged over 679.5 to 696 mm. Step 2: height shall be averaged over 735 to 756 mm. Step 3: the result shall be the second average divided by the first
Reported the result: 1.3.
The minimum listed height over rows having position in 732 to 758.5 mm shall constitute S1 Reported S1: 16.2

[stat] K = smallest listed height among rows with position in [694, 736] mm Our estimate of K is 8.55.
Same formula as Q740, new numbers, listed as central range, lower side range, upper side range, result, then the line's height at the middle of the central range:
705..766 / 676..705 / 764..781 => 7.4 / 18.8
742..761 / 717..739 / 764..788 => -0.3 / 18.3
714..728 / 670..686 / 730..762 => 5.0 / 17.8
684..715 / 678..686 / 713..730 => -3.7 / 13.7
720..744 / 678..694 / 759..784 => 0.9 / 18.2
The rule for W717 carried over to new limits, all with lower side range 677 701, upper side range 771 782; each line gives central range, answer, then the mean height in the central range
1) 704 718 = 3.3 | 13.1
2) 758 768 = 1.1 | 18.7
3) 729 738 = -0.2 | 19.1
